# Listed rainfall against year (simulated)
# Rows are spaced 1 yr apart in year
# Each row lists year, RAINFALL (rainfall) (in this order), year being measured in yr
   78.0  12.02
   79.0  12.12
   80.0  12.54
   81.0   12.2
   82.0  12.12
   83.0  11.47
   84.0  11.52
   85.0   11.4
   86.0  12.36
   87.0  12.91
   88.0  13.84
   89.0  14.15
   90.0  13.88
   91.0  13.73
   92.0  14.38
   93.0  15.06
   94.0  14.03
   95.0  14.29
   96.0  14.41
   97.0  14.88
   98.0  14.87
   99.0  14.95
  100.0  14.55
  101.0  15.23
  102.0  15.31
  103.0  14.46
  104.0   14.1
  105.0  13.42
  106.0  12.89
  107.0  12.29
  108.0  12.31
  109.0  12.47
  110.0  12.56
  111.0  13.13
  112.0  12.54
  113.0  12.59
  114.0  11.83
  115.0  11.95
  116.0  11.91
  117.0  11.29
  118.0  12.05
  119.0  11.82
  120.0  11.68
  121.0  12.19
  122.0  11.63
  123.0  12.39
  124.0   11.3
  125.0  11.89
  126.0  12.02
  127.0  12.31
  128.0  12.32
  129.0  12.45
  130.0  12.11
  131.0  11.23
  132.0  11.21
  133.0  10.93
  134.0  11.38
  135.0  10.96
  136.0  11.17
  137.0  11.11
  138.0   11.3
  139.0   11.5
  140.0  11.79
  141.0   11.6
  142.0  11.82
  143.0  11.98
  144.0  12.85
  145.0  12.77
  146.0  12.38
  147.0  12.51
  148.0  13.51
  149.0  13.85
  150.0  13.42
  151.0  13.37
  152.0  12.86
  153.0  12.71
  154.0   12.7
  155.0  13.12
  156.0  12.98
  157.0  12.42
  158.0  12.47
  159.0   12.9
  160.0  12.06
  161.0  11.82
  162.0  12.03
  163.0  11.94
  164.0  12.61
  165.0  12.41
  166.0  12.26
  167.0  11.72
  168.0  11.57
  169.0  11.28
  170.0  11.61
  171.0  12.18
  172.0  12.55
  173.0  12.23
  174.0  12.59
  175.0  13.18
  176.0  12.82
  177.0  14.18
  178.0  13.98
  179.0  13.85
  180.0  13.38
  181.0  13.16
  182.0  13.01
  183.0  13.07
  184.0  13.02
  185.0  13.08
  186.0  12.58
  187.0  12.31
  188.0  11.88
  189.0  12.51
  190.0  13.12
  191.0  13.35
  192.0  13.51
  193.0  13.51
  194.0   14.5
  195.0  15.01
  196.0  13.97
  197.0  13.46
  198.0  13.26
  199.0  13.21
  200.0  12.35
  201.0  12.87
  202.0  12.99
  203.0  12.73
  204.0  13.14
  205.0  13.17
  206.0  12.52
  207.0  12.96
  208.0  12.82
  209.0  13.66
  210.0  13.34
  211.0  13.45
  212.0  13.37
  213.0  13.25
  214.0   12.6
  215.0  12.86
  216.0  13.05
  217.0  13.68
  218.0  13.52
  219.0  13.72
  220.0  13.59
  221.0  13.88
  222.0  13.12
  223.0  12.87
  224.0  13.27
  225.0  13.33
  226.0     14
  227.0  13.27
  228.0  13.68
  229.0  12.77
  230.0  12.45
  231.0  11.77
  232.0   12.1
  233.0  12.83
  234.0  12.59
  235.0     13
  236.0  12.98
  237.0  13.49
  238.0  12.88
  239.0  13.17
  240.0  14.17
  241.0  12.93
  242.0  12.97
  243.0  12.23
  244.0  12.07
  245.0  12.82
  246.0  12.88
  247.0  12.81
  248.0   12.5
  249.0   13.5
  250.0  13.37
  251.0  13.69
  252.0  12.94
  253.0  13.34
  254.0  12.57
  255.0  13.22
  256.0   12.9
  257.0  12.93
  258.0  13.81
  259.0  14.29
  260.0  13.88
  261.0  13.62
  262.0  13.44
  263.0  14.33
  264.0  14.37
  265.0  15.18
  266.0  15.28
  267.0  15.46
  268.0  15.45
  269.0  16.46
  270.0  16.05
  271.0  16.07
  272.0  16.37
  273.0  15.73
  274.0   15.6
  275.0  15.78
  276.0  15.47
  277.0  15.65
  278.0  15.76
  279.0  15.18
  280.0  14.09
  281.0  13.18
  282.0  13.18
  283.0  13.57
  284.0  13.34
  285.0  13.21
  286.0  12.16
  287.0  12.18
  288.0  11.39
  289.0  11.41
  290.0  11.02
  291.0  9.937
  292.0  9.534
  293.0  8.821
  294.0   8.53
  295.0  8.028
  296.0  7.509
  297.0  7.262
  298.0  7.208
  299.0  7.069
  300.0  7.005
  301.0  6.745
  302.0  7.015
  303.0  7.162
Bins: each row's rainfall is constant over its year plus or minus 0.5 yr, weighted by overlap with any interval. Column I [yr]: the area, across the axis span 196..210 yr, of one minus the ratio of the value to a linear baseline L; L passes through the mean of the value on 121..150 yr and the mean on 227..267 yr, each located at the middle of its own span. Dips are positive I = -0.34 yr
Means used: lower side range 12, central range 13.1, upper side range 13.3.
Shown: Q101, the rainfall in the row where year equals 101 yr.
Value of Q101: 15.23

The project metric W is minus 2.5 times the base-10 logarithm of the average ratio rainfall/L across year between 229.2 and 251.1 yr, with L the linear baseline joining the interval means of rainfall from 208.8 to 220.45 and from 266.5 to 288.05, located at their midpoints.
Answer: 0.08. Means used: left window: 13.3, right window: 14.7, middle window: 12.9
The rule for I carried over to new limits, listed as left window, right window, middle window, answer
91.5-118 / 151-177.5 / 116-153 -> 2.7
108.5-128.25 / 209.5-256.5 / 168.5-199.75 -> -1.0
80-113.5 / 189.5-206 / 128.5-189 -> 4.5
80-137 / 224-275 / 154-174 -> 1.3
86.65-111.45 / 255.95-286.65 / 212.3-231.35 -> 1.6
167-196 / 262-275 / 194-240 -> 2.6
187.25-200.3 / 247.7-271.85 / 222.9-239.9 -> 1.0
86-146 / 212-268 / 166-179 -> 0.5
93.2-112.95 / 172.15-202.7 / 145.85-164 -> 0.9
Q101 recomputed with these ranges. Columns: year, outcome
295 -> 8.028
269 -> 16.46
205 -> 13.17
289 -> 11.41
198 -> 13.26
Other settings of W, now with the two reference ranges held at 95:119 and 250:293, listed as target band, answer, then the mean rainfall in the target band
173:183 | 0.019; 13.3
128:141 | 0.167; 11.5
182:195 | 0.036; 13.1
